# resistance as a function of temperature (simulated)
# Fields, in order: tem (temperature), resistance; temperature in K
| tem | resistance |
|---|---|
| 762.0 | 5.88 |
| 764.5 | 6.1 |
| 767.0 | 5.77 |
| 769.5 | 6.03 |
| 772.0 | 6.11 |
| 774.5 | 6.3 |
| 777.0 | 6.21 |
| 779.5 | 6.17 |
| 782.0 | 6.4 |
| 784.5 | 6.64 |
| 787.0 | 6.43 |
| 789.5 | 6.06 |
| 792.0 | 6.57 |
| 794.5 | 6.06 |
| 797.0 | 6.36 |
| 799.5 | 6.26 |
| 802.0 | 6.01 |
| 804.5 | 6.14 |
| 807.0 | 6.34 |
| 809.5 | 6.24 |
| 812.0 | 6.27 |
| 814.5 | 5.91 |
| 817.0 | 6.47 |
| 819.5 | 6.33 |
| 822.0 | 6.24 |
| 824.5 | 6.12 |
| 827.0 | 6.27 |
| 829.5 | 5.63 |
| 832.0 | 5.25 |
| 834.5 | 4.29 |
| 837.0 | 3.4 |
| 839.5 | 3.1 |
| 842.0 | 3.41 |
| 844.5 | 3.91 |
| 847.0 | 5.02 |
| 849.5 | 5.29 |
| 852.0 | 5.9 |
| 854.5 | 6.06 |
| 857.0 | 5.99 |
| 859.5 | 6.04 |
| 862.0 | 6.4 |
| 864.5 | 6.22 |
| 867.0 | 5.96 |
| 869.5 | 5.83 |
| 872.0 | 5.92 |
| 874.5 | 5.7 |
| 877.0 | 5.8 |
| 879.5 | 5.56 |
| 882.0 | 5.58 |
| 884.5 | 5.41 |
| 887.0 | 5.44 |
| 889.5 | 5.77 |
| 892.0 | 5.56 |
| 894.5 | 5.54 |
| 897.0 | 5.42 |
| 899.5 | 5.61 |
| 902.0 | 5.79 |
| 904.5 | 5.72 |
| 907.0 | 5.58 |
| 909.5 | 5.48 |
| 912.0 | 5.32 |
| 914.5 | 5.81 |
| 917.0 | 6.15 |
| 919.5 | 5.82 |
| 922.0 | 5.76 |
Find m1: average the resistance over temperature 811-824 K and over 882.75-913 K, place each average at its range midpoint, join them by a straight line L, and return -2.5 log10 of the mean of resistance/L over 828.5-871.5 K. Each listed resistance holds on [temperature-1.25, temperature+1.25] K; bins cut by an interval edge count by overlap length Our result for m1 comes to 0.15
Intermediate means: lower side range 6.24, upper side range 5.56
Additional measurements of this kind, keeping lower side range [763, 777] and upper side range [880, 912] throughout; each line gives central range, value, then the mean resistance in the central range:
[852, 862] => -0.062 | 6.06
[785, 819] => -0.055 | 6.25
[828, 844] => 0.352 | 4.2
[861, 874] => -0.066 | 6.04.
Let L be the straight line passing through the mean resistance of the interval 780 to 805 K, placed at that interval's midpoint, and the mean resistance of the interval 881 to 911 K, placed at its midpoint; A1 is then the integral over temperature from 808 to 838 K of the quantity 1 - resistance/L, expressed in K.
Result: 1.8 K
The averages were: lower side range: 6.29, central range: 5.73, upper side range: 5.57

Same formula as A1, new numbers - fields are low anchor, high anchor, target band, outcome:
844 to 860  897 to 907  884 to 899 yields 0.2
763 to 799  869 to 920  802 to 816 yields -0.2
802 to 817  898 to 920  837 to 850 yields 4.3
